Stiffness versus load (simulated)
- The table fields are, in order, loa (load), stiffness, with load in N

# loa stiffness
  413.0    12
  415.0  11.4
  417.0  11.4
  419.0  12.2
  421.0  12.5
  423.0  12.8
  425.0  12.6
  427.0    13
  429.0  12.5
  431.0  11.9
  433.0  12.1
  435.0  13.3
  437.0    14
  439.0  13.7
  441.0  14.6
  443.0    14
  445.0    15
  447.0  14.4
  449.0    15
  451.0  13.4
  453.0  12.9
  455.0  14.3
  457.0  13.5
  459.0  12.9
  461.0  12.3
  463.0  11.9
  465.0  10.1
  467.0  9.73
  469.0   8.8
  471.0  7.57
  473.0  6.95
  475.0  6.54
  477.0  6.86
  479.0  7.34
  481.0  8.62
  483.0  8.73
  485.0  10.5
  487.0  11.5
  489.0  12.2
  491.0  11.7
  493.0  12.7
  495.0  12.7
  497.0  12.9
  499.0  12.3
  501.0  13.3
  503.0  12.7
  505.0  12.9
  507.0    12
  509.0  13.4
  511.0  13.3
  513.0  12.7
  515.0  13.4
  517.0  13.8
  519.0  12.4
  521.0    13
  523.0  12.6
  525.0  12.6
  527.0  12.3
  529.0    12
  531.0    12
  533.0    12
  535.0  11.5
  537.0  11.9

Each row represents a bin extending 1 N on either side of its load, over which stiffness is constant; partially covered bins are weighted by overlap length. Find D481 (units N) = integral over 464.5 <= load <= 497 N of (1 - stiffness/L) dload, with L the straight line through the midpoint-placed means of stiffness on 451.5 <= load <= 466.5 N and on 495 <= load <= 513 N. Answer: 7.8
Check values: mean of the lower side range 12.5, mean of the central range 9.63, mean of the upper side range 12.8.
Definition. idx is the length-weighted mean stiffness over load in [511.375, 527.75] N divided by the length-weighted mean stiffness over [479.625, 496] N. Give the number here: 1.17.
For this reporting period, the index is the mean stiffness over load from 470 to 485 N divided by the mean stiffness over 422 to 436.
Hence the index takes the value 0.6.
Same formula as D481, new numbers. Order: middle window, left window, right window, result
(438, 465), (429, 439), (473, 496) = -3.9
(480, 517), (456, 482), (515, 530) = -2.8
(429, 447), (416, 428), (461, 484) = -3.8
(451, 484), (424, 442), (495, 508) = 7.3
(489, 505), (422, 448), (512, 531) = 0.4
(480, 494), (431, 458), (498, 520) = 2.5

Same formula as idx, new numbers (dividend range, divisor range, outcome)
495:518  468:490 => 1.49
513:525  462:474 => 1.41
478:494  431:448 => 0.76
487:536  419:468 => 0.97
